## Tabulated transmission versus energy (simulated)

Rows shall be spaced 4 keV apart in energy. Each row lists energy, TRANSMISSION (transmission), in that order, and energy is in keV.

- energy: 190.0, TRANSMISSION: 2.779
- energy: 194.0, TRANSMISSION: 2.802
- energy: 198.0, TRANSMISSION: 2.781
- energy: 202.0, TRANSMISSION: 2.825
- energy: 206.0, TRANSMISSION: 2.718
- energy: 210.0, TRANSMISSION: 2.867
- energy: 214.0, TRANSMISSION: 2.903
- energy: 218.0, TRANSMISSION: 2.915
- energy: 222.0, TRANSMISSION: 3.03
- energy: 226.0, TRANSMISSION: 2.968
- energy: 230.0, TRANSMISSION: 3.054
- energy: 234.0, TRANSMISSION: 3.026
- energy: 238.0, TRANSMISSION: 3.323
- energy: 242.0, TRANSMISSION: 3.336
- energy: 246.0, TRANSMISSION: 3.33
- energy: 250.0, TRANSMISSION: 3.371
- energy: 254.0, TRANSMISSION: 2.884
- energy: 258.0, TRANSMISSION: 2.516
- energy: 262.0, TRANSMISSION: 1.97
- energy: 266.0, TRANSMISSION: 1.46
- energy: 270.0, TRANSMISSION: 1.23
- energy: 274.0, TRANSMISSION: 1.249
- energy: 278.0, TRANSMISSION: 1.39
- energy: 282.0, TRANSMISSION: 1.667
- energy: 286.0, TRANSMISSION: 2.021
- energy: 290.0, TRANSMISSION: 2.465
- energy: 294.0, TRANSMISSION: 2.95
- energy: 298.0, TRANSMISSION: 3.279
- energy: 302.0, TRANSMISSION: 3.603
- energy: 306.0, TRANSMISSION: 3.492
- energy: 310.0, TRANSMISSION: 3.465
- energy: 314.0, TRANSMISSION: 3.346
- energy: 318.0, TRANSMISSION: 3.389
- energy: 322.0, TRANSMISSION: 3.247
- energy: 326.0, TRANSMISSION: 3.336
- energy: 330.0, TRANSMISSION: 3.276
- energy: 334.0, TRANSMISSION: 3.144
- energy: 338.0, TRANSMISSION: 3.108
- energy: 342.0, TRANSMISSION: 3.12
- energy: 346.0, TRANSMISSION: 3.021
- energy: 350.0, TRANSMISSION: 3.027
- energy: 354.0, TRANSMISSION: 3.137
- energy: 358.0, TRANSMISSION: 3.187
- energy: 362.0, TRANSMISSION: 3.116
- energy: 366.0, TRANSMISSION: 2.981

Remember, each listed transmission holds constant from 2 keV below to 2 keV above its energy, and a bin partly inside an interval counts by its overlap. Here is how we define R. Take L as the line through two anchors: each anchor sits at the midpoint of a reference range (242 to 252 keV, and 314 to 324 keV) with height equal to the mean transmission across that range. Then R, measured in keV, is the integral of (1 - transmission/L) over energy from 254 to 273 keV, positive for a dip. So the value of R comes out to 8.3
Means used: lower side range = 3.35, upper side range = 3.32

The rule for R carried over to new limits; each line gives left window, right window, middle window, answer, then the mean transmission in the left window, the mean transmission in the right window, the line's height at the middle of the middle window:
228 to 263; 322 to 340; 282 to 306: 2.42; 3.01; 3.22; 3.13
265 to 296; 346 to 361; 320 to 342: -4.17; 1.82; 3.1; 2.71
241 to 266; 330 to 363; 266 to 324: 7.00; 2.77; 3.12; 2.92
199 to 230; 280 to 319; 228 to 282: 8.86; 2.9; 2.96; 2.93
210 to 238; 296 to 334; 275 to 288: 6.33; 3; 3.37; 3.23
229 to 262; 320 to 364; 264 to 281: 9.52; 3.04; 3.16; 3.07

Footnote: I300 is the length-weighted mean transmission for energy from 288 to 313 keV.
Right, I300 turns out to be 3.21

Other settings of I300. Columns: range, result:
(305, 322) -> 3.4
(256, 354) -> 2.71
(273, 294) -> 1.9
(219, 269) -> 2.82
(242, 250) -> 3.34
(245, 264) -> 2.79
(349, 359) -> 3.12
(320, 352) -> 3.16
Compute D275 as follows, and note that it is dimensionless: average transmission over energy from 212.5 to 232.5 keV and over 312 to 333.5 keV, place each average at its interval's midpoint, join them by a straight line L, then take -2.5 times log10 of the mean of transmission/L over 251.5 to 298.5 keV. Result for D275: 0.46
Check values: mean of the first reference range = 2.98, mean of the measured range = 2.07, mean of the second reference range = 3.31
